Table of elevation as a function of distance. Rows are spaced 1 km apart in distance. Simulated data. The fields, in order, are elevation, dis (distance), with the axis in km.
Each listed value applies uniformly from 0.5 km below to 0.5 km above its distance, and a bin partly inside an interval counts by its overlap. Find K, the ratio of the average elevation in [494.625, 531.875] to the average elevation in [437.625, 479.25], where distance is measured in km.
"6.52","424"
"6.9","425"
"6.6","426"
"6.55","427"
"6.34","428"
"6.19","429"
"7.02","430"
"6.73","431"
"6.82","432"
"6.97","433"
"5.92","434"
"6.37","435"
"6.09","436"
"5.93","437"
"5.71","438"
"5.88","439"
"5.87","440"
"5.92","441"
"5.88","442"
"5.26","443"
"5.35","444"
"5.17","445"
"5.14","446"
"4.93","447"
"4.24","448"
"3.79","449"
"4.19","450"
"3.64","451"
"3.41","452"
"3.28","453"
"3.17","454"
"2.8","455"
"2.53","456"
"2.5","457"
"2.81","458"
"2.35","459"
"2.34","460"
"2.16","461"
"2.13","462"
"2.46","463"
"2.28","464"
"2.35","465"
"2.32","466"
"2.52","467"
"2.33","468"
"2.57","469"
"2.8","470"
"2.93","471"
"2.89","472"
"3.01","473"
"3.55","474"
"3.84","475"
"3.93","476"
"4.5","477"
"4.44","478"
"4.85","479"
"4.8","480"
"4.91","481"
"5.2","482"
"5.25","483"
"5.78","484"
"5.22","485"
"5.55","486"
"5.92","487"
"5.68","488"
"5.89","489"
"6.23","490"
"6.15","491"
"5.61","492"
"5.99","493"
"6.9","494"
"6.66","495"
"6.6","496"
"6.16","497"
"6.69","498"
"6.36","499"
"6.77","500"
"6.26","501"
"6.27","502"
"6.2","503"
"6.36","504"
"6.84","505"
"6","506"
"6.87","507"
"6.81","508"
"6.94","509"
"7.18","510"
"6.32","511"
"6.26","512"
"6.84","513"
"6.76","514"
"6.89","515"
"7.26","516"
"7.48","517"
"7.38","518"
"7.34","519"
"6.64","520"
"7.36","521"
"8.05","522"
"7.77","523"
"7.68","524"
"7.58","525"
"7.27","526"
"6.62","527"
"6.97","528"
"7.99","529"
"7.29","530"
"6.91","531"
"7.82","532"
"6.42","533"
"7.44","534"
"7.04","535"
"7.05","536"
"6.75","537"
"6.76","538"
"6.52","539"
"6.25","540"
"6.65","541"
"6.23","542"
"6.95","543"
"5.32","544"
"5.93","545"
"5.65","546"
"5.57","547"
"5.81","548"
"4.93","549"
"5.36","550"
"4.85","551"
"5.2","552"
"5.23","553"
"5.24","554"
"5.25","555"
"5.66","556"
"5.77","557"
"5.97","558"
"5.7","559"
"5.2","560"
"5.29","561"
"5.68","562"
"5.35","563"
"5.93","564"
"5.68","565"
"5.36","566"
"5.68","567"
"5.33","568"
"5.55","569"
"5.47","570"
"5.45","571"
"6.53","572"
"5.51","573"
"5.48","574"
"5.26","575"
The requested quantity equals 1.9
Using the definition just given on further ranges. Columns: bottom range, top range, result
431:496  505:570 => 1.43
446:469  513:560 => 2.19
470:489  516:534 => 1.61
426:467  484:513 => 1.40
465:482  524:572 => 1.73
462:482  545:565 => 1.63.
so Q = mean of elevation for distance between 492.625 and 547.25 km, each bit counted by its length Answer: 6.79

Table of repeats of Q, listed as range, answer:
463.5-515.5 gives 5.27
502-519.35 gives 6.79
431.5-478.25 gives 3.98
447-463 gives 3.06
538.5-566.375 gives 5.66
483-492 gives 5.76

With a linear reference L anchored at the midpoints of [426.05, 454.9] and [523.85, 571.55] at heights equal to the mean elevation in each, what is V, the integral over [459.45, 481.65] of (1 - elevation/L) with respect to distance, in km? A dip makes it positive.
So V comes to 9.6 km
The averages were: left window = 5.4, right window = 6.11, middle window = 3.19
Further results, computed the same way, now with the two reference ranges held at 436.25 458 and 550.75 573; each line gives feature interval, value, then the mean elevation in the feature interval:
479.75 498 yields -3.7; 5.84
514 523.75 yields -4.2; 7.33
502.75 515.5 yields -4.0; 6.64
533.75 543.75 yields -2.6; 6.71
